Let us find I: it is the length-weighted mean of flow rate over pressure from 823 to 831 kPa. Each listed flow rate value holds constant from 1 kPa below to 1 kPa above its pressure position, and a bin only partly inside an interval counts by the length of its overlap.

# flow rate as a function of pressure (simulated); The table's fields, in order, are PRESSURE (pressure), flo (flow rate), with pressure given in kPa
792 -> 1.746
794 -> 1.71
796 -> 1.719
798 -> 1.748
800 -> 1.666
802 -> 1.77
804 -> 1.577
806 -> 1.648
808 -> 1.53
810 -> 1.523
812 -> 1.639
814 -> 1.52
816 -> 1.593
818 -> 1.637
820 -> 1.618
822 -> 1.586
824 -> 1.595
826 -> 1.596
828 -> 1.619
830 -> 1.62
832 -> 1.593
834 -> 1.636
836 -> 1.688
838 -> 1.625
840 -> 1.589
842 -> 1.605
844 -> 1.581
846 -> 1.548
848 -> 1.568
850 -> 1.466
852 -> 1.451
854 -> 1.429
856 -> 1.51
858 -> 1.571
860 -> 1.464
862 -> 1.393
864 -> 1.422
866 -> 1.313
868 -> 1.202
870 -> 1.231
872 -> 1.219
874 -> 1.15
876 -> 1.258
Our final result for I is 1.61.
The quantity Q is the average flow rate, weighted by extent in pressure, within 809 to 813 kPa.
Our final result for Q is 1.58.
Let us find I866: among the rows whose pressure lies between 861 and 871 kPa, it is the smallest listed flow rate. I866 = 1.202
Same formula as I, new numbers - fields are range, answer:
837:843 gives 1.61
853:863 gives 1.47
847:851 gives 1.52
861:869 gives 1.33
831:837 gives 1.64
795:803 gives 1.73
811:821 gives 1.6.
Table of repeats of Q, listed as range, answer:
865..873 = 1.24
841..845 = 1.59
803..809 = 1.58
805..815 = 1.57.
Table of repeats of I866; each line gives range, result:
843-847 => 1.548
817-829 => 1.586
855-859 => 1.51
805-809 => 1.53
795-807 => 1.577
